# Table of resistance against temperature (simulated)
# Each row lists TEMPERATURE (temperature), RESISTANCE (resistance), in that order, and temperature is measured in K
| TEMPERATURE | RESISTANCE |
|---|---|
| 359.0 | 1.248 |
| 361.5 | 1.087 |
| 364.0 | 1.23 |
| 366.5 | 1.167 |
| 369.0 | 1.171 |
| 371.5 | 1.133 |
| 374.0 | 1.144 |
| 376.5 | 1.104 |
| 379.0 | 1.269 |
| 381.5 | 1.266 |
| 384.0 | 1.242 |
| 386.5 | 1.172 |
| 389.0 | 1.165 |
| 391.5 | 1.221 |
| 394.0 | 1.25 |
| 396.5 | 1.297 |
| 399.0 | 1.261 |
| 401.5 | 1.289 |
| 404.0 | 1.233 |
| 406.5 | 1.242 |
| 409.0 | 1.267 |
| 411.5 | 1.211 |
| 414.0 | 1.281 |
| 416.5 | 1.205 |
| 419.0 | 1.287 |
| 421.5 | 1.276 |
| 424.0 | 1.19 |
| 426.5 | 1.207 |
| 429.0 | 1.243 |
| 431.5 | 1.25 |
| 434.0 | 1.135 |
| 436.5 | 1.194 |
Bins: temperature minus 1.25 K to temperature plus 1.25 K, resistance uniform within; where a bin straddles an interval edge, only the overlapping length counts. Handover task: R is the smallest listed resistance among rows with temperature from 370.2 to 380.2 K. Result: 1.104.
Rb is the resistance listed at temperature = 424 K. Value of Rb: 1.19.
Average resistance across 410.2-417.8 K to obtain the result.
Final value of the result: 1.23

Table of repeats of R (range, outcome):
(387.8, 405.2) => 1.165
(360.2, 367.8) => 1.087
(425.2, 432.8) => 1.207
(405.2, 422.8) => 1.205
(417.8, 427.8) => 1.19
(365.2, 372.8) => 1.133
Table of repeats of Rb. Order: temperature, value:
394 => 1.25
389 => 1.165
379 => 1.269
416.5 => 1.205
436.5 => 1.194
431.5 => 1.25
